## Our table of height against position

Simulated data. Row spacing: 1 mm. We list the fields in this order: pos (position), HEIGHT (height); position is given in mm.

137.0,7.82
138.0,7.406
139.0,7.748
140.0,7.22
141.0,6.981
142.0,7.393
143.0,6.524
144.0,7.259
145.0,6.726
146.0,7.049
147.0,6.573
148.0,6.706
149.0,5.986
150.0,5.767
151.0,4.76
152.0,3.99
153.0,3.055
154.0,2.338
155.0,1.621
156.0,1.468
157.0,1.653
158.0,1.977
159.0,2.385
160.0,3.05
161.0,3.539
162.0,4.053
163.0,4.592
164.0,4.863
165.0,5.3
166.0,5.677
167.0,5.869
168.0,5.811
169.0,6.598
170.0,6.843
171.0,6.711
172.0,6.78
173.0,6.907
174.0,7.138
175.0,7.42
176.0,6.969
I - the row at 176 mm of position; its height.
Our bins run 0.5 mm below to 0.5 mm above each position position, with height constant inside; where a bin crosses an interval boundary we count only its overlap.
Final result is 6.969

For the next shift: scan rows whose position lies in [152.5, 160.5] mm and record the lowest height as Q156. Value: 1.468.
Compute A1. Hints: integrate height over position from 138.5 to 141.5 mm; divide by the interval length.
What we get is 7.32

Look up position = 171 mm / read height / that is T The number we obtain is 6.711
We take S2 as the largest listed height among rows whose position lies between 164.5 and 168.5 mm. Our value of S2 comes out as 5.869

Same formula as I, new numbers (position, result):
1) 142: 7.393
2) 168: 5.811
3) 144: 7.259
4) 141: 6.981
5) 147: 6.573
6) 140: 7.22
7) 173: 6.907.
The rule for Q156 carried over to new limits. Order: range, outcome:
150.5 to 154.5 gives 2.338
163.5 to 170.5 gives 4.863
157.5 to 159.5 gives 1.977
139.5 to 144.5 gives 6.524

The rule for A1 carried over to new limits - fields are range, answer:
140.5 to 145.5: 6.98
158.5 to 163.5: 3.52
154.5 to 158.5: 1.68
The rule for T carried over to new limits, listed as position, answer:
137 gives 7.82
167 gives 5.869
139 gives 7.748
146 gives 7.049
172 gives 6.78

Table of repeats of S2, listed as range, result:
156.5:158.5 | 1.977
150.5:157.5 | 4.76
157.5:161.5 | 3.539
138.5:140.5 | 7.748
